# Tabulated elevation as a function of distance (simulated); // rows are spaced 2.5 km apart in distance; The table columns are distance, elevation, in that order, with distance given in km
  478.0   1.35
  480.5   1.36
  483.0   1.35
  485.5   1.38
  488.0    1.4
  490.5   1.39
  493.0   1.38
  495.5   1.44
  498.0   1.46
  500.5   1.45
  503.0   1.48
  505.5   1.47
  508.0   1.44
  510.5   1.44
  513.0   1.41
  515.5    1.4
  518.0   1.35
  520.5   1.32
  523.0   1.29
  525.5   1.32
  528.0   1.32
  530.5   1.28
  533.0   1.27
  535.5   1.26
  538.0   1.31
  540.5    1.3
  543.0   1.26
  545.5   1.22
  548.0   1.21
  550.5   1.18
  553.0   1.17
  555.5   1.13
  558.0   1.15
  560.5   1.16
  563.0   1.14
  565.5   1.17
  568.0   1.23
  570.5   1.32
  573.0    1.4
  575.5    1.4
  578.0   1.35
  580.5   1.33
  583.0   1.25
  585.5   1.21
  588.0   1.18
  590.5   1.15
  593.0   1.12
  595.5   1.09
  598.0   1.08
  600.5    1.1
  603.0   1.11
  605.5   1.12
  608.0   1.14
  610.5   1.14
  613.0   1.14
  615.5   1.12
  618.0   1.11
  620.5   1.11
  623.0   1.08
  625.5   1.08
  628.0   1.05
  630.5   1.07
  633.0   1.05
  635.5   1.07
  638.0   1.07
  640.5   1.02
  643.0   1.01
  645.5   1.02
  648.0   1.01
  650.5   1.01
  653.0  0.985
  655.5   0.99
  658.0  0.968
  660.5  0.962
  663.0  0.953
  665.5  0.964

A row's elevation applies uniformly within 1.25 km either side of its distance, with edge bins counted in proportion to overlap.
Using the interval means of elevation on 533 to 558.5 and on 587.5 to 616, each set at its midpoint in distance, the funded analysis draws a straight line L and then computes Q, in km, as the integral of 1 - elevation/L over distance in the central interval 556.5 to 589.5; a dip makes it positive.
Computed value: -2.2 km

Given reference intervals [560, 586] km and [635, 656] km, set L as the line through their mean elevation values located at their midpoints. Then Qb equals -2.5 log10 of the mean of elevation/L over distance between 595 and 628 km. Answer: 0.03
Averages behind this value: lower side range 1.27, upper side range 1.02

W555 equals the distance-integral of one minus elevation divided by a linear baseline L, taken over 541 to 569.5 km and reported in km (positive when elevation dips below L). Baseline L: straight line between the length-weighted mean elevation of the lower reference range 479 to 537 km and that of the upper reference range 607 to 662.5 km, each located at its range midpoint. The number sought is 1.5 km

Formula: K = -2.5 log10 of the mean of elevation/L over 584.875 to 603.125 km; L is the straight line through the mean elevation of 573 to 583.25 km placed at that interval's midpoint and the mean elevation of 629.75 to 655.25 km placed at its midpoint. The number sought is 0.13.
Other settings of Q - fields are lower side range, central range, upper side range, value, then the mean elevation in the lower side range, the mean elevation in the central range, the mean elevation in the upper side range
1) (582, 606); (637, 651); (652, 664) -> -0.2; 1.14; 1.02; 0.972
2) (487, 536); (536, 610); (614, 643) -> 0.7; 1.38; 1.21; 1.07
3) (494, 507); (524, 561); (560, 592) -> 3.0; 1.46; 1.24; 1.25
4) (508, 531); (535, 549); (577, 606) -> 0.4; 1.35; 1.26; 1.17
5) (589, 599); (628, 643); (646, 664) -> -0.4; 1.11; 1.05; 0.985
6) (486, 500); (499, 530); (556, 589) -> -0.4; 1.41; 1.39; 1.25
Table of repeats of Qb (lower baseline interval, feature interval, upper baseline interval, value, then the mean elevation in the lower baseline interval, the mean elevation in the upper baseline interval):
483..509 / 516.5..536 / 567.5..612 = 0.041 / 1.43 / 1.21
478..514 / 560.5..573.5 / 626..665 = -0.008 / 1.42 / 1.02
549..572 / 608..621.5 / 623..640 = -0.032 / 1.19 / 1.06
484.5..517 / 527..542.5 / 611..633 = 0.037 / 1.43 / 1.09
